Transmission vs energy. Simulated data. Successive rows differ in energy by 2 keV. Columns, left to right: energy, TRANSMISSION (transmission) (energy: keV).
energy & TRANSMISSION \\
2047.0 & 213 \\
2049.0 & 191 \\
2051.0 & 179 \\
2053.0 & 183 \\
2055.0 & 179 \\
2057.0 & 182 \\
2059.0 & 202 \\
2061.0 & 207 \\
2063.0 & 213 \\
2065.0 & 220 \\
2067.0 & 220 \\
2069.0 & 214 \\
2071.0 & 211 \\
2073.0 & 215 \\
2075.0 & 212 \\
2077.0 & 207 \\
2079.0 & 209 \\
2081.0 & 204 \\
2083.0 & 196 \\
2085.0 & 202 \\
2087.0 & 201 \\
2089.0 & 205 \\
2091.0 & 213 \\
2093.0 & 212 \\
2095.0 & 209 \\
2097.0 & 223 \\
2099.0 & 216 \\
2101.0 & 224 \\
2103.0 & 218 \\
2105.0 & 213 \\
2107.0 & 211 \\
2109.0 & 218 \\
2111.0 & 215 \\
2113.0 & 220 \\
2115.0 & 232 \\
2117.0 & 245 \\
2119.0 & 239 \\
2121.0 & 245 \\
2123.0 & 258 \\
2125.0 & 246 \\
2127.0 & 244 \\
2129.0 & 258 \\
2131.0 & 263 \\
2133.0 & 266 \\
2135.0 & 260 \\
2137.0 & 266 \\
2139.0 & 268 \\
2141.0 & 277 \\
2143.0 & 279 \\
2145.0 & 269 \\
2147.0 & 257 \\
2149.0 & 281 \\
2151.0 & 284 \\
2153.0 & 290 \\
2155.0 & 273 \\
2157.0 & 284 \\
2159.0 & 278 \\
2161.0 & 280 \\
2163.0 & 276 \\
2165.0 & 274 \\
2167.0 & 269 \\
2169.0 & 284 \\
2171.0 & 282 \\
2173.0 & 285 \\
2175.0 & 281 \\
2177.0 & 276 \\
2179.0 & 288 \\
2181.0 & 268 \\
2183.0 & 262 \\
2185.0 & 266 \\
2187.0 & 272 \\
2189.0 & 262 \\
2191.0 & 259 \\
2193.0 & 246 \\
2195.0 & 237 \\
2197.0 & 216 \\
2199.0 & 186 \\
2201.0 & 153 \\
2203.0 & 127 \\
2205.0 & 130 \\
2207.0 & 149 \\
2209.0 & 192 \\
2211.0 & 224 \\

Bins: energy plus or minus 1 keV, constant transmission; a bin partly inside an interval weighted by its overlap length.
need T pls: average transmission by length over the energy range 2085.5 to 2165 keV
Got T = 247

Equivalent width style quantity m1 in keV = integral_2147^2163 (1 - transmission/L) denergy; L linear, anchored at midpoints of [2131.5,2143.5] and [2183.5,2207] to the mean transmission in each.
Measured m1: -1.8 keV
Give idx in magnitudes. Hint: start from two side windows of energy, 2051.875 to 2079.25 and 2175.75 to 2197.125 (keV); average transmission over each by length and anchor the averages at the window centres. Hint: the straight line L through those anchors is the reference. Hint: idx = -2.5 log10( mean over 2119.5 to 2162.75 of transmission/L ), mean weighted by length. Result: -0.12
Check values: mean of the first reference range 205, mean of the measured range 268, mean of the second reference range 261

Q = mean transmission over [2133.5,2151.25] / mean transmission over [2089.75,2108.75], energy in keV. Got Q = 1.26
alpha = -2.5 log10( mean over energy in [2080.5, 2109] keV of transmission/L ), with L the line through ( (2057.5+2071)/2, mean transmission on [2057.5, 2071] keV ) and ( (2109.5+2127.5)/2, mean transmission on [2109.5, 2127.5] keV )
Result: 0.08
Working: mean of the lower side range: 211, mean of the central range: 211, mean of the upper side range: 238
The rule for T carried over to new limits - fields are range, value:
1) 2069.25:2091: 207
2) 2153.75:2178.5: 279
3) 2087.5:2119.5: 219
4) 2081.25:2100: 208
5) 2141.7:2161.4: 277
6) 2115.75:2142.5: 257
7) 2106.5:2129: 235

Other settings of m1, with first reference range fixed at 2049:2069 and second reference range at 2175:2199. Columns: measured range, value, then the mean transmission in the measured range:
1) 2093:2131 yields -1.2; 230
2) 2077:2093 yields 0.4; 205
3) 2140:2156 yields -2.5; 276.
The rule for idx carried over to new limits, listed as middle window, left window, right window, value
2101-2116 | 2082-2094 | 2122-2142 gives 0.06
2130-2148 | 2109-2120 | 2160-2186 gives -0.08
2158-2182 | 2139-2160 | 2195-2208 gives -0.20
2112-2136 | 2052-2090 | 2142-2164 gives 0.02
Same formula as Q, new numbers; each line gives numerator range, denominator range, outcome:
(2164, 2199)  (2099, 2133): 1.12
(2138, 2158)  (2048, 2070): 1.39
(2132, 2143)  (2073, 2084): 1.30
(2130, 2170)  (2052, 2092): 1.34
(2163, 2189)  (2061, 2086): 1.31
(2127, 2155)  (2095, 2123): 1.20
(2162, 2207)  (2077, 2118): 1.14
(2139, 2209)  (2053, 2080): 1.22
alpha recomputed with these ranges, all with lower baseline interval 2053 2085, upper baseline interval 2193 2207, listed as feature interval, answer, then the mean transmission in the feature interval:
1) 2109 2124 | -0.201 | 235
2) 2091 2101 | -0.084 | 216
